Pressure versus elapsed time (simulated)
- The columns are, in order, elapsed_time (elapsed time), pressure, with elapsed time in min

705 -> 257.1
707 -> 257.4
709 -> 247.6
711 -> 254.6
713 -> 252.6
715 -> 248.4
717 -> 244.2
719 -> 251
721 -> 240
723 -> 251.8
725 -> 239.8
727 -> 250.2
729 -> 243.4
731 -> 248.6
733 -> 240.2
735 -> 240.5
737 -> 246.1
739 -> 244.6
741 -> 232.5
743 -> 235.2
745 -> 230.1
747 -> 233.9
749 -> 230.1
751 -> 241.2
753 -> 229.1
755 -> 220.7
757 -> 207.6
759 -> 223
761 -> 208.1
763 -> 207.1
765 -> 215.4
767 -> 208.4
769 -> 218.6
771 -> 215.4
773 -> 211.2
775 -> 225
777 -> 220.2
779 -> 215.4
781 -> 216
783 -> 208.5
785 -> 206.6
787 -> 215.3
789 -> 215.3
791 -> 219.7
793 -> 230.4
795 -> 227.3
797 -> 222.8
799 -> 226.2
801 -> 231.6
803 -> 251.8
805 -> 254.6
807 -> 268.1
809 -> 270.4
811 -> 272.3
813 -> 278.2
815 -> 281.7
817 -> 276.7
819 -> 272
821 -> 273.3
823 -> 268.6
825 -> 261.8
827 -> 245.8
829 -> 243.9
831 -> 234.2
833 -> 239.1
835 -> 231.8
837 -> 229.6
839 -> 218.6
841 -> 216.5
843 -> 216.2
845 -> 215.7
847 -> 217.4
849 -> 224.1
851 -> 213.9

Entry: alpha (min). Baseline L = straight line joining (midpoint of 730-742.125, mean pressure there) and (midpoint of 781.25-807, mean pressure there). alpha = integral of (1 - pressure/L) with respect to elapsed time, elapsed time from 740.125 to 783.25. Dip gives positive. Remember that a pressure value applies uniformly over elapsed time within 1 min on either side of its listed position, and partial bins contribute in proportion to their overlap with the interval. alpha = 2.70 min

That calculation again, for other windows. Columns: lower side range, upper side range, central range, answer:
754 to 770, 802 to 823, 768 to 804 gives 2.87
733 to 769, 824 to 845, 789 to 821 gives -2.90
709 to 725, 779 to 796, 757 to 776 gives 1.02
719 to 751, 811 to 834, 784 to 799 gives 2.03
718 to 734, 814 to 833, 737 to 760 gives 1.71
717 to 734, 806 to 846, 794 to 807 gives 0.58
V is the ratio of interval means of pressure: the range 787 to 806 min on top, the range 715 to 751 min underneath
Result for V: 1.0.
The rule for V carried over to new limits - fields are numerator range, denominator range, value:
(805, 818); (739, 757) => 1.18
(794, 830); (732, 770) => 1.13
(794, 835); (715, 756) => 1.06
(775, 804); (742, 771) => 1.00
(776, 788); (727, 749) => 0.89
